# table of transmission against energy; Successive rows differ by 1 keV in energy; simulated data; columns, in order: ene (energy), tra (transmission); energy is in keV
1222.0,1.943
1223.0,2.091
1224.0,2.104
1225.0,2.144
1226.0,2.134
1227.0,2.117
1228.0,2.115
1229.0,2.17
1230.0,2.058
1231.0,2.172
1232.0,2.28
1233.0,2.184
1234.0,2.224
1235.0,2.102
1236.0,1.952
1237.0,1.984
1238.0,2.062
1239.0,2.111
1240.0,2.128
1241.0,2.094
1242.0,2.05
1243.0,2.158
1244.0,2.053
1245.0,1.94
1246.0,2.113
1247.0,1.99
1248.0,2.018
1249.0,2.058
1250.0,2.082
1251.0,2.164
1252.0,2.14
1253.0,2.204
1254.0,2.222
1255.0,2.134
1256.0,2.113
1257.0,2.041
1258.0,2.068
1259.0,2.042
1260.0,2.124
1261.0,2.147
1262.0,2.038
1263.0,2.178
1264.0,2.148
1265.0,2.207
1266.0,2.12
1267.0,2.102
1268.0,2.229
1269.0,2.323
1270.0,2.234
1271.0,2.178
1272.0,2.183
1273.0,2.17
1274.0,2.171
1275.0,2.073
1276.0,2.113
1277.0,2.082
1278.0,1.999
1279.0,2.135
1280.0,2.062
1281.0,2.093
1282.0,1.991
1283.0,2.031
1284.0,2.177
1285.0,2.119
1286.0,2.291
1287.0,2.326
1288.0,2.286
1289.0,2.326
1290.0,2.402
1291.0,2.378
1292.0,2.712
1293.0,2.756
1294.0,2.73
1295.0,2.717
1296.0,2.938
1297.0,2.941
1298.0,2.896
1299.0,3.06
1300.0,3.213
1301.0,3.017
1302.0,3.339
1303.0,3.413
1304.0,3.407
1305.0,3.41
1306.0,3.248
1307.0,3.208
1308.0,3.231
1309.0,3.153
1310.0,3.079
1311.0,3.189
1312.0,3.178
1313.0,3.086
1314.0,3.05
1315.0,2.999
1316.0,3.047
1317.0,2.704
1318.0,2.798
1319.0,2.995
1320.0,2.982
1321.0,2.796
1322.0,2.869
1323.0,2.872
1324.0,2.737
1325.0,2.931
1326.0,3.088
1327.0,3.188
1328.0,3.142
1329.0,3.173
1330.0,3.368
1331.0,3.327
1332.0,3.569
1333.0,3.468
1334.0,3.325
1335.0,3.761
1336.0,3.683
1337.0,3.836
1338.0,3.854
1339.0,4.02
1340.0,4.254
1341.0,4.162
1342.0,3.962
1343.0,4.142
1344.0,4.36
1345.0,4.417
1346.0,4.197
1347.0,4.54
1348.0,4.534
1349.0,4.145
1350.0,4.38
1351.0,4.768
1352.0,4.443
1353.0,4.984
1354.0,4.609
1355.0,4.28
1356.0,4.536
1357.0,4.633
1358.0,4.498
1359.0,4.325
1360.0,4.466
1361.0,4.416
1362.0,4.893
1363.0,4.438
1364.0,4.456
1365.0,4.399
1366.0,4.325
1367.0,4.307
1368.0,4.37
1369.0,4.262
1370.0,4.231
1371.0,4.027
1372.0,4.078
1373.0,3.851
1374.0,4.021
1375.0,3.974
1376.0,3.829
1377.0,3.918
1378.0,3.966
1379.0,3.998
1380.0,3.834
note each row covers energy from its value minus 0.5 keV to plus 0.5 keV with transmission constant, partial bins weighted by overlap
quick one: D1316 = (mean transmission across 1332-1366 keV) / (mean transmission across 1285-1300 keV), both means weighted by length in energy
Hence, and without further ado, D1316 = 1.62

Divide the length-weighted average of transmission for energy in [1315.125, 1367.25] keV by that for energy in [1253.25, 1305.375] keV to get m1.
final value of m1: 1.62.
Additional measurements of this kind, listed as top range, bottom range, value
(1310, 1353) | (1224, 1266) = 1.69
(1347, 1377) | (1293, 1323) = 1.43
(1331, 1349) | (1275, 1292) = 1.82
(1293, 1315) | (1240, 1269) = 1.47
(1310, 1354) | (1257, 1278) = 1.68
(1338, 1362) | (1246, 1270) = 2.06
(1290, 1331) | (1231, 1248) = 1.45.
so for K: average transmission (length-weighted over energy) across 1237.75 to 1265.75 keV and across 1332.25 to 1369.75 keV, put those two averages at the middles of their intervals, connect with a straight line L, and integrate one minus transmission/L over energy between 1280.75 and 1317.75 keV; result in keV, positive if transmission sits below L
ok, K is 3.9 keV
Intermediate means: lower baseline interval 2.1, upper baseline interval 4.28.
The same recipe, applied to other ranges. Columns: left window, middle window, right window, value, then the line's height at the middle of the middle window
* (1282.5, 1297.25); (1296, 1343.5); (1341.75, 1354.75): 2.2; 3.47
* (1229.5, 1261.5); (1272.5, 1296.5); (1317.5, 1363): 4.6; 2.83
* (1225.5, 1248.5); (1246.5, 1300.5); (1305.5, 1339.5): 6.3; 2.57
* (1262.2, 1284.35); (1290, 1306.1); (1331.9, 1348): -0.9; 2.83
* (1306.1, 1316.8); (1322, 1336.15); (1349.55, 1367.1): 1.6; 3.64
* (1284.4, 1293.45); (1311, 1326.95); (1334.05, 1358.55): 2.0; 3.38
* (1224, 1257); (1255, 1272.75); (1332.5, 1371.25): 2.9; 2.56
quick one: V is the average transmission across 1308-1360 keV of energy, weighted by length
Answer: 3.68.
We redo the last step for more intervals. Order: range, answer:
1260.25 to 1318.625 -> 2.58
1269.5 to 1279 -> 2.13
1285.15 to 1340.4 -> 3.08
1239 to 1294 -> 2.17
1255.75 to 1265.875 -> 2.11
